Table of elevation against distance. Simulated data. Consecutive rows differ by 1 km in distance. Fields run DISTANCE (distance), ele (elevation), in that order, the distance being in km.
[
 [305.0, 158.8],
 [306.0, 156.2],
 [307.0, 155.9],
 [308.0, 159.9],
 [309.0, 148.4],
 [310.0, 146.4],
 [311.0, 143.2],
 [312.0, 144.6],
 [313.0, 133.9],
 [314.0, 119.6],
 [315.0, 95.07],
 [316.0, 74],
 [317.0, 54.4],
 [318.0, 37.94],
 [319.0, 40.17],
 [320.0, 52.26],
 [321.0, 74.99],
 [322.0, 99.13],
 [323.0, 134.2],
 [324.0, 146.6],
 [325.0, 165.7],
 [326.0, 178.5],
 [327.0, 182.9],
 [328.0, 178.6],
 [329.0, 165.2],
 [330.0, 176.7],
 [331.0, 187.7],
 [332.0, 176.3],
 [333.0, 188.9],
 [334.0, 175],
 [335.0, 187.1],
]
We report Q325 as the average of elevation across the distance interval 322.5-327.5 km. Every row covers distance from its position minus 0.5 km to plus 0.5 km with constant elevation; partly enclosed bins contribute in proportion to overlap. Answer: 162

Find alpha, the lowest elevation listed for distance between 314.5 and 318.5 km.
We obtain 37.94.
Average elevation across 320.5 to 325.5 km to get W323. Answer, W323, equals 124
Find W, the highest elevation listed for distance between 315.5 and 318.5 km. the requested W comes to 74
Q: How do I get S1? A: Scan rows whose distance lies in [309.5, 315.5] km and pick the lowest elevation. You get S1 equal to 95.07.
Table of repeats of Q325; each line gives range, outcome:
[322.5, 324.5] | 140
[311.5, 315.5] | 123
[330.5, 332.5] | 182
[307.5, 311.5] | 149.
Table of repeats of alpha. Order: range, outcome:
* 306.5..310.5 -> 146.4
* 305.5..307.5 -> 155.9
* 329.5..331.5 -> 176.7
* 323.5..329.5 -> 146.6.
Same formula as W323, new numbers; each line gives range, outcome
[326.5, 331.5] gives 178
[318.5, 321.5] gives 55.8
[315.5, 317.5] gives 64.2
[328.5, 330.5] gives 171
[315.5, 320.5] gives 51.8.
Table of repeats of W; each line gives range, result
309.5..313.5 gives 146.4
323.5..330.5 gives 182.9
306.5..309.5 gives 159.9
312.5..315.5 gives 133.9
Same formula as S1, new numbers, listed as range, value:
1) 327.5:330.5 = 165.2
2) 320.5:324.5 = 74.99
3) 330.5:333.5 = 176.3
